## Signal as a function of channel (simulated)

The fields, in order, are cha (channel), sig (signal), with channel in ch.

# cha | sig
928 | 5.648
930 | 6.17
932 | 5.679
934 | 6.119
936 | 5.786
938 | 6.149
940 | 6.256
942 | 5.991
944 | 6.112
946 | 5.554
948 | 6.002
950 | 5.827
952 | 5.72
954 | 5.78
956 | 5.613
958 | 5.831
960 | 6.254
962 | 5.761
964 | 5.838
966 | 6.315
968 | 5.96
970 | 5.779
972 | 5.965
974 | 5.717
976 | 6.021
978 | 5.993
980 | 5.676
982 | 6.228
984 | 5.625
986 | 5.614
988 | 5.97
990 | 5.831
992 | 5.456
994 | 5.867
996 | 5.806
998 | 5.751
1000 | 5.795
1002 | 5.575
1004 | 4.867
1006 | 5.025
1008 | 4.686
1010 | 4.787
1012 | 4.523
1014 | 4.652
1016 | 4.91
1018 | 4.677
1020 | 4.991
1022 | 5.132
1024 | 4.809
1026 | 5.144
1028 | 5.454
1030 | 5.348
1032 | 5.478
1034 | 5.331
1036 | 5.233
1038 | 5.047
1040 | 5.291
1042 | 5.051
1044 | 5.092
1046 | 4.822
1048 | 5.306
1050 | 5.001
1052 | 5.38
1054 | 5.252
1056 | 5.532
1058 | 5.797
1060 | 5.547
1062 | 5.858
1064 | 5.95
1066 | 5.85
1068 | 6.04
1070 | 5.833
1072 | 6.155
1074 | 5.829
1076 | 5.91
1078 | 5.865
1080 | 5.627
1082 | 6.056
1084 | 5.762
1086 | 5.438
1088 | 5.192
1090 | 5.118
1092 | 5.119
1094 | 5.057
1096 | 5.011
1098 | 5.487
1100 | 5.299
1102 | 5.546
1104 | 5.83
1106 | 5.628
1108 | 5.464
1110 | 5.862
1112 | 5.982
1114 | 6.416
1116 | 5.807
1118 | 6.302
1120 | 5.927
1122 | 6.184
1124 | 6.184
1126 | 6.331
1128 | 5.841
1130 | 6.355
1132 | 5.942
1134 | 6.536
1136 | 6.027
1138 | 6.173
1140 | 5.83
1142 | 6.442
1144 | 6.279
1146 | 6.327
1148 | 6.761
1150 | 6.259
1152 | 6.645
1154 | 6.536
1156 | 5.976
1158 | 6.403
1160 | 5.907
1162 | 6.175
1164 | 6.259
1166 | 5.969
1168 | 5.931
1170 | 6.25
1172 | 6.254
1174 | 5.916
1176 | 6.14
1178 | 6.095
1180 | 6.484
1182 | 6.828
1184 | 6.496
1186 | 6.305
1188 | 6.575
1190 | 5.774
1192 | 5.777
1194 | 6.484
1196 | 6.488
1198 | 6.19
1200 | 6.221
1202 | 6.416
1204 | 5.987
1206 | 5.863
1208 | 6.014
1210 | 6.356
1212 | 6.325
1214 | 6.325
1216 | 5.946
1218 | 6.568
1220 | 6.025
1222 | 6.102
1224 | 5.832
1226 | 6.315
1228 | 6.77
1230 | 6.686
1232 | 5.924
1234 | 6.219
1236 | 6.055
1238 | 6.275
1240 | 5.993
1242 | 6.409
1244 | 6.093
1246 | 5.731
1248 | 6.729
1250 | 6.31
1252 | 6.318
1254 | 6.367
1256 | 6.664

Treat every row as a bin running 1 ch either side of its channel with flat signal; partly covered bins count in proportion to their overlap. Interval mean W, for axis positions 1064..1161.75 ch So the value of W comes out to 5.93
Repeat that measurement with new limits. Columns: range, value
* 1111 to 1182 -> 6.2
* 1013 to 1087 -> 5.42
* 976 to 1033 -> 5.36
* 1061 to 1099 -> 5.64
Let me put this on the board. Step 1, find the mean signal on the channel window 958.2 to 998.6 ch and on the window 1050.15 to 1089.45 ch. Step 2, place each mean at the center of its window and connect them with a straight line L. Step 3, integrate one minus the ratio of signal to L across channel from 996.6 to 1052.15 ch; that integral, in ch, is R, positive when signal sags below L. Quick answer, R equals 6.48 ch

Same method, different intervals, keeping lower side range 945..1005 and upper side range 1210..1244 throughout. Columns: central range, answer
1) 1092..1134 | 1.5 ch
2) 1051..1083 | 1.0 ch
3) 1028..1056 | 3.3 ch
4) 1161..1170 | 0.0 ch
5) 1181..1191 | -0.4 ch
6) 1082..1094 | 1.3 ch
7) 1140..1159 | -0.8 ch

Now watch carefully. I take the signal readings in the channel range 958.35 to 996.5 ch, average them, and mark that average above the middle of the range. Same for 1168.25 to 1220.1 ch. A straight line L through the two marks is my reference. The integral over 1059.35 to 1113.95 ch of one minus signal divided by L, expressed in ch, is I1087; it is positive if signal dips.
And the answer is 3.6 ch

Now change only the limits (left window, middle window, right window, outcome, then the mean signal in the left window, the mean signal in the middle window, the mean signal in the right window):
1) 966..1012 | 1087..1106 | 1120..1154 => 2.4 ch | 5.63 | 5.31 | 6.26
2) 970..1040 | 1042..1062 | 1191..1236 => 0.9 ch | 5.39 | 5.32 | 6.22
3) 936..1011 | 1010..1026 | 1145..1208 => 2.8 ch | 5.76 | 4.83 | 6.24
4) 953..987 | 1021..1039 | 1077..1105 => 1.4 ch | 5.88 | 5.22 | 5.46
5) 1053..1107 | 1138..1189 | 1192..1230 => -2.3 ch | 5.61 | 6.28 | 6.23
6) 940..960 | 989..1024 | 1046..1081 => 3.5 ch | 5.87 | 5.18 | 5.67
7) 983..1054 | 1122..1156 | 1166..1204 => -1.7 ch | 5.24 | 6.27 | 6.24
